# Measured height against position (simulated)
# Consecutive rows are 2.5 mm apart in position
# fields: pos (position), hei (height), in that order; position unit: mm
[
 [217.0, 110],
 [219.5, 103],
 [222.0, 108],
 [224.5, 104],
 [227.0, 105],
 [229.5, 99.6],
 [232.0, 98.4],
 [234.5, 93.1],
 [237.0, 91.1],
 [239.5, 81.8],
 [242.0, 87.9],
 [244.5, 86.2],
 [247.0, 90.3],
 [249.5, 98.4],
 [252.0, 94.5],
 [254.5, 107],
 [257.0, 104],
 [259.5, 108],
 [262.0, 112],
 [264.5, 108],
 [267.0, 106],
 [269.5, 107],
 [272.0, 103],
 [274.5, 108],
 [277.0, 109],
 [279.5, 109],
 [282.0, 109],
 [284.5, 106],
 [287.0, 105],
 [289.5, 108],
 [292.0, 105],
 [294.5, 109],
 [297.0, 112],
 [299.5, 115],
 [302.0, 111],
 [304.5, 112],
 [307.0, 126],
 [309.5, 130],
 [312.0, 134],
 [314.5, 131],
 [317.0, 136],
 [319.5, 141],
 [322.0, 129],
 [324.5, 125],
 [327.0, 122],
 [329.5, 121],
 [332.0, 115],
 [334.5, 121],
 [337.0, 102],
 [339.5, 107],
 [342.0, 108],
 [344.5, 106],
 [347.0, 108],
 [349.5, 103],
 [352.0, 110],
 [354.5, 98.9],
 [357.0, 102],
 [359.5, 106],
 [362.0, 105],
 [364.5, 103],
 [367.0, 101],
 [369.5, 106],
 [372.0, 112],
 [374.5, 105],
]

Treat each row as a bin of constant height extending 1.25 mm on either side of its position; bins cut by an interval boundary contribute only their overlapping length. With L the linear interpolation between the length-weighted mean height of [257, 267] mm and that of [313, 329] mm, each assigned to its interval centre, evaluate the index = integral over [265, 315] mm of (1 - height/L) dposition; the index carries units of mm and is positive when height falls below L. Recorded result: 2.7 mm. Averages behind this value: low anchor 108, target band 112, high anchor 130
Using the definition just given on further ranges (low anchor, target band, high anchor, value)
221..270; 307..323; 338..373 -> -4.6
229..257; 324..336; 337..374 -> -2.0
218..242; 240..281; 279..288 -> 0.5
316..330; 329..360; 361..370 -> 2.2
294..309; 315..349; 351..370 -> -2.8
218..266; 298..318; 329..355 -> -3.5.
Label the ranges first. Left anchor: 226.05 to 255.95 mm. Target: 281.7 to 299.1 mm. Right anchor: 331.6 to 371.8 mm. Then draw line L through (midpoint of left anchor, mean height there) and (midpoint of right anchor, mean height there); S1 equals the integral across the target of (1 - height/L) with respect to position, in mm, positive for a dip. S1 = -1.4 mm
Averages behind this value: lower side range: 94.4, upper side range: 106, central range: 108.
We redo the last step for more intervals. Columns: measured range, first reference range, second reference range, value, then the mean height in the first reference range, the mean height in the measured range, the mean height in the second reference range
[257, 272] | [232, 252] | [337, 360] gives -2.19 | 90.7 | 107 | 105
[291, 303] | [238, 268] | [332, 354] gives -0.84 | 98.6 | 110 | 108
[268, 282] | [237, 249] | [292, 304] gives -0.83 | 87.8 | 107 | 111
